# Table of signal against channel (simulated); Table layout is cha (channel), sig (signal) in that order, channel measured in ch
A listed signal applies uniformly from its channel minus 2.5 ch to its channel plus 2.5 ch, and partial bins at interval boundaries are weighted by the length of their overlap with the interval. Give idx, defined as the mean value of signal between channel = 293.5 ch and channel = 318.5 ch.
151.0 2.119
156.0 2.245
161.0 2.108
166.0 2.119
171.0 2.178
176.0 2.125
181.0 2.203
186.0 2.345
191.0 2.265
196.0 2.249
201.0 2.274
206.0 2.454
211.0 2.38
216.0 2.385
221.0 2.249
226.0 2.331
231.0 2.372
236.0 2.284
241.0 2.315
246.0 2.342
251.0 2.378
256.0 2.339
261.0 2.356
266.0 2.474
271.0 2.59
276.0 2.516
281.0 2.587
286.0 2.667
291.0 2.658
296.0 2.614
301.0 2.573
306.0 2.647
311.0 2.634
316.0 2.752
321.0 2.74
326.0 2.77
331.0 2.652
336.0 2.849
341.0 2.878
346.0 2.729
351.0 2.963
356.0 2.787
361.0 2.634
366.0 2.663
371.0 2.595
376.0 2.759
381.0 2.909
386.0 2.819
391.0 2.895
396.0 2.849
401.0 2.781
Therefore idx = 2.64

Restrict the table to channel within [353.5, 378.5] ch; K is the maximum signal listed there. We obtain 2.787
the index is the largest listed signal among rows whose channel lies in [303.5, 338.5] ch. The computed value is 2.849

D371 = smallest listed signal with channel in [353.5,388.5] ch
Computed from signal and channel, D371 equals 2.595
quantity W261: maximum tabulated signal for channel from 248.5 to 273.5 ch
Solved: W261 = 2.59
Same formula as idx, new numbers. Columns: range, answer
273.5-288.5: 2.59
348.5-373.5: 2.73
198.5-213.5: 2.37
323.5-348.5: 2.78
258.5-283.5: 2.5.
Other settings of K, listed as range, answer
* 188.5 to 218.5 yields 2.454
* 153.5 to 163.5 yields 2.245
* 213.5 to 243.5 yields 2.385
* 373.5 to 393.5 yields 2.909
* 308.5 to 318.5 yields 2.752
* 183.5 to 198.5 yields 2.345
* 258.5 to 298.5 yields 2.667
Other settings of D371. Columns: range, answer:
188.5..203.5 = 2.249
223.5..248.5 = 2.284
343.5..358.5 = 2.729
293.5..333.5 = 2.573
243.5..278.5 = 2.339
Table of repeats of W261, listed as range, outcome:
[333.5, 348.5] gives 2.878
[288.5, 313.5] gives 2.658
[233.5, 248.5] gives 2.342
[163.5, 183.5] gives 2.203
